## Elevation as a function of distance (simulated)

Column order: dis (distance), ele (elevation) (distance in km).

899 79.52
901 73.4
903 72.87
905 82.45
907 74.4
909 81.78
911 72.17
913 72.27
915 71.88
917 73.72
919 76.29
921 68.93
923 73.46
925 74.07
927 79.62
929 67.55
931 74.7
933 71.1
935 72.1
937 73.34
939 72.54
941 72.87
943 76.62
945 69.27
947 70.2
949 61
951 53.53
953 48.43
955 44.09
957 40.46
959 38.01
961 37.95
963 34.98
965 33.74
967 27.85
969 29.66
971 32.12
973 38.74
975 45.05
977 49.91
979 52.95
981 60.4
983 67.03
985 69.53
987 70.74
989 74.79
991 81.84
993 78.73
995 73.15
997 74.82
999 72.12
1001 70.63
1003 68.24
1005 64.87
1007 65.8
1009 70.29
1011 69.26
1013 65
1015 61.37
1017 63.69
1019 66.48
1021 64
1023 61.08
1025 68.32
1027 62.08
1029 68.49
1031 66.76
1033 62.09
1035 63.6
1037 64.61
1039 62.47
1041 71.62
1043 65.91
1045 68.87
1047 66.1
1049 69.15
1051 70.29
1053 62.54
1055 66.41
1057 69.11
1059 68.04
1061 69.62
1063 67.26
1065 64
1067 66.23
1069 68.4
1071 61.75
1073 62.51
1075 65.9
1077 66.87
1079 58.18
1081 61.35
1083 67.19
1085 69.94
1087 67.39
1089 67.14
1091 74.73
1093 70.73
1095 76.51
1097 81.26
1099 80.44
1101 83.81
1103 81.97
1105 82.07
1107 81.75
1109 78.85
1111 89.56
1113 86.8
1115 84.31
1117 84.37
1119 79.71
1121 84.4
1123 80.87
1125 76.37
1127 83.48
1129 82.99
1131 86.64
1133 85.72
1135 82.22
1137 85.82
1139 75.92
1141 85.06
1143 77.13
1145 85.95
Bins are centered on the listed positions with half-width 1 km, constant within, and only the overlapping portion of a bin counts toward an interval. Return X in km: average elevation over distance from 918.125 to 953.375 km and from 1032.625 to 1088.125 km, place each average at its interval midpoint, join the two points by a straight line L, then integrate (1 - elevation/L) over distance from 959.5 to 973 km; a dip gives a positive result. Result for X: 7.0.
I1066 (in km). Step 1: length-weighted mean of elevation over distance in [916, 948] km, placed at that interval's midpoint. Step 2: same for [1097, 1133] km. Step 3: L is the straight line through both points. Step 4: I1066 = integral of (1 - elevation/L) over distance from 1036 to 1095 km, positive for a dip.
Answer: 9.8 km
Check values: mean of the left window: 72.9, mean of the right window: 82.9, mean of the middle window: 66.9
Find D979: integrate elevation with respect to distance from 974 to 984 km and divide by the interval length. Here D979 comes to 55.1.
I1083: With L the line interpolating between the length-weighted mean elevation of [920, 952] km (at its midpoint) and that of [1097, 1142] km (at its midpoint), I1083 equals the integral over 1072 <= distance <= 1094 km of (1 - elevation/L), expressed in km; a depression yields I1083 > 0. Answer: 3.80 km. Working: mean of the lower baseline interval 70.7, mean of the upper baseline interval 82.8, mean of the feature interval 66.5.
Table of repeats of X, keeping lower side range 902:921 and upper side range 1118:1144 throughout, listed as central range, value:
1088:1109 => 0.76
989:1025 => 4.14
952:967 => 7.38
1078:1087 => 1.78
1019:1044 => 4.34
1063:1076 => 2.45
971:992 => 4.77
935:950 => 1.00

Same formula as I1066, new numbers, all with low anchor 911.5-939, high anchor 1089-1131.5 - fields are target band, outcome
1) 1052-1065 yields 1.96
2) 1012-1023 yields 1.88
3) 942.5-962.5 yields 5.72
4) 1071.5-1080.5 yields 1.86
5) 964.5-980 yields 7.47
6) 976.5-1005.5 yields 2.62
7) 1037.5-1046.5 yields 1.28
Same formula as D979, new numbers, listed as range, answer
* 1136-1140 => 80.9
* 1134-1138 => 84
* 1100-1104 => 82.9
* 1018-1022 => 65.2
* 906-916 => 74.5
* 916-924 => 73.1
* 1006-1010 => 68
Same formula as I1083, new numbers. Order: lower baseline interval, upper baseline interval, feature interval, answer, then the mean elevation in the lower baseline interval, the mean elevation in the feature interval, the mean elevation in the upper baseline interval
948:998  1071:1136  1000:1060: -3.0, 52.8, 66.2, 76.8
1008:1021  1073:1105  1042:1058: 0.3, 65.9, 67.3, 71.6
